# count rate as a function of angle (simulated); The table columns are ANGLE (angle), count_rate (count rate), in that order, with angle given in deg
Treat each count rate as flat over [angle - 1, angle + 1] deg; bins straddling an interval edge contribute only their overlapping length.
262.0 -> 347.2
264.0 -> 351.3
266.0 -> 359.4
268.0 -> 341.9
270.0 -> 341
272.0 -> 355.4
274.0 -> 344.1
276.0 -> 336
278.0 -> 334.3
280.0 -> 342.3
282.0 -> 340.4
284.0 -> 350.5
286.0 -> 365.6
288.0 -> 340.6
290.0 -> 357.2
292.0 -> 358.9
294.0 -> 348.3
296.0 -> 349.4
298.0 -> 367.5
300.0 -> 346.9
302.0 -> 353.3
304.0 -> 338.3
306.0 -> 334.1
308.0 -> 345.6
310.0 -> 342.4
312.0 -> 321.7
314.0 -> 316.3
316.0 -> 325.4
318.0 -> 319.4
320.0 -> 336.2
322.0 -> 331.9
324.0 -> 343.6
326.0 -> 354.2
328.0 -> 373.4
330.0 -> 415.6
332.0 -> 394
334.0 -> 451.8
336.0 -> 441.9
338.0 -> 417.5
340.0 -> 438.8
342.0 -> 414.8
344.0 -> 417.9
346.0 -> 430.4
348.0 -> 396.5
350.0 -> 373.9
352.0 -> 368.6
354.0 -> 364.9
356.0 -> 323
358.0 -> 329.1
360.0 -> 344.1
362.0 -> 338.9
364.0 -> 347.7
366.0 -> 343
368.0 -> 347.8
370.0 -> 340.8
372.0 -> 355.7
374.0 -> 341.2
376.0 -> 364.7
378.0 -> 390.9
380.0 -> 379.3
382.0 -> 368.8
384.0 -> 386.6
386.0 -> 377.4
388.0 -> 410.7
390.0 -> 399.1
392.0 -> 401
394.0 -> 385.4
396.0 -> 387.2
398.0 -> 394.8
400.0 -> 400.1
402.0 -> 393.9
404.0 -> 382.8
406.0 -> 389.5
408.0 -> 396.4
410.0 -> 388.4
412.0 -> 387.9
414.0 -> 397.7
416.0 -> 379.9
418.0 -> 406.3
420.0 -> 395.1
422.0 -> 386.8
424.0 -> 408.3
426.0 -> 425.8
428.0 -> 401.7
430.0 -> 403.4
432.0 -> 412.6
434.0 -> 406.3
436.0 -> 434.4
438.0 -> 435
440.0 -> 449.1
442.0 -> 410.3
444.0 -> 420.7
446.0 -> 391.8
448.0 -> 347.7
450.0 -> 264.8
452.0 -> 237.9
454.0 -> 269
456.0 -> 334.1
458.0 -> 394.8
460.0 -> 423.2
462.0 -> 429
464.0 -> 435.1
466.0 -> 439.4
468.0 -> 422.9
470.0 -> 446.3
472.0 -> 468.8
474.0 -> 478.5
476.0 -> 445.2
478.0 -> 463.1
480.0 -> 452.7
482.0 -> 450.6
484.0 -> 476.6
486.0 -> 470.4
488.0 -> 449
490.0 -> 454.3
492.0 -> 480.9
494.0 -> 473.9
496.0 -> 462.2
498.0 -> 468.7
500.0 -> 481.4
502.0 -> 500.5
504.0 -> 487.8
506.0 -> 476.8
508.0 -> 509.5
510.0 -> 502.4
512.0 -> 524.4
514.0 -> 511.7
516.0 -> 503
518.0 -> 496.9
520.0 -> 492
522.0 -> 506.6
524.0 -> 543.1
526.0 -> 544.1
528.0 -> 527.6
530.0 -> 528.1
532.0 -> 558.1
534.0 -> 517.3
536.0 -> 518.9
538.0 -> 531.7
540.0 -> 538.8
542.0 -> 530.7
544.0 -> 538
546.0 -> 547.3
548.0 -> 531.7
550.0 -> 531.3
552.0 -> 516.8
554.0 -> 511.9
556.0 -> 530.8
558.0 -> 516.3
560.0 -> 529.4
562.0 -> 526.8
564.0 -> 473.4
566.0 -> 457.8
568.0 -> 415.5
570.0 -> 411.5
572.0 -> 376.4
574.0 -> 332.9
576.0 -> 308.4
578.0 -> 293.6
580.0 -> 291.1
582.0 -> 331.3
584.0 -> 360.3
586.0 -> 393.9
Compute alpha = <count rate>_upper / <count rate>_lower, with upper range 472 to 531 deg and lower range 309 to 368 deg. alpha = 1.3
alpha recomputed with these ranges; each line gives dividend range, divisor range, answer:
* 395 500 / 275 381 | 1.14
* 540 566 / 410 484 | 1.29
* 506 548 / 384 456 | 1.35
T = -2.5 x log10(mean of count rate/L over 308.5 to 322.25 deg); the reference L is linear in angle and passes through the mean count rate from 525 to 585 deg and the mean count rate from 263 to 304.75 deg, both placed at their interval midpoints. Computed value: 0.11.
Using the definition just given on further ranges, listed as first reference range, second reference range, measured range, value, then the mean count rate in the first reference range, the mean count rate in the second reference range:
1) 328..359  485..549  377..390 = 0.10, 398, 506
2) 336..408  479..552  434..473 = 0.15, 380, 503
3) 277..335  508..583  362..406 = 0.05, 352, 483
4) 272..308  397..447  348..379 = 0.08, 348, 404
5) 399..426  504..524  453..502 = 0.06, 395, 504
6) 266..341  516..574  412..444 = 0.06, 357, 506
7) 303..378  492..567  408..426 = 0.08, 365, 512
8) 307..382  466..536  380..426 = 0.05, 367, 487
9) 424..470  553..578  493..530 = -0.19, 392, 443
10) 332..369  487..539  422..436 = 0.08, 383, 502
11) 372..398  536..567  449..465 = 0.26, 382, 521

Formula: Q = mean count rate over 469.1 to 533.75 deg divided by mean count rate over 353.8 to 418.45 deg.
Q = 1.3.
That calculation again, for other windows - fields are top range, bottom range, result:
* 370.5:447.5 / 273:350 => 1.09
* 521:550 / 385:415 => 1.36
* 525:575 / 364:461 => 1.31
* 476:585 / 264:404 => 1.31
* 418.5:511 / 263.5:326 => 1.25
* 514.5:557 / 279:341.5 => 1.46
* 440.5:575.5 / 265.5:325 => 1.36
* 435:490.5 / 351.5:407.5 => 1.12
